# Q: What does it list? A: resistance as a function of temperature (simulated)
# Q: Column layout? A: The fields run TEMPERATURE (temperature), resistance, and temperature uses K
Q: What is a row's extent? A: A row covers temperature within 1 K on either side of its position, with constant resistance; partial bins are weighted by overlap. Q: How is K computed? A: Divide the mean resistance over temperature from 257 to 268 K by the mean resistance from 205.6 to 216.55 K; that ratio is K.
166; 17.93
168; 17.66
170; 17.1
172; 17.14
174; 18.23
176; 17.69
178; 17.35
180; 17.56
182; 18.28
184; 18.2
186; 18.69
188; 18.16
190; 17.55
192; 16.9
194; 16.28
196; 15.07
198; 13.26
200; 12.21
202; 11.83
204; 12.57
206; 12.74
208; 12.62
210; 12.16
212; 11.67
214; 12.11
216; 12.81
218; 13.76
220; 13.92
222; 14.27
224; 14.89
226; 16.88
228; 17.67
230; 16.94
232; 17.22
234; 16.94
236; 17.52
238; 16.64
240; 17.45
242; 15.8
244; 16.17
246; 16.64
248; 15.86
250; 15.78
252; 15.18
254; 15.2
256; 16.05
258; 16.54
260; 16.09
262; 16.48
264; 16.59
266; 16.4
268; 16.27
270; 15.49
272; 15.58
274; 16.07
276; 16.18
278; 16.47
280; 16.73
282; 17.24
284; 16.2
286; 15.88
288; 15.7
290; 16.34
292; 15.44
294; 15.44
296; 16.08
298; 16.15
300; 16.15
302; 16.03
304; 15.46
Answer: 1.33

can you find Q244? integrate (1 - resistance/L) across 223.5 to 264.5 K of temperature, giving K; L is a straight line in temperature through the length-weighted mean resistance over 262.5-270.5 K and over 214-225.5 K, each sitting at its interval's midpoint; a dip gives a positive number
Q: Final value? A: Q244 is -3.6 K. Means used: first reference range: 13.9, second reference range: 16.2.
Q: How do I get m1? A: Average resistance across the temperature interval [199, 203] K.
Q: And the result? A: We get 12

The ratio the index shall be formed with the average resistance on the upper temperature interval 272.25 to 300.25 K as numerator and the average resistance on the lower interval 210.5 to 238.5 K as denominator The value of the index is 1.1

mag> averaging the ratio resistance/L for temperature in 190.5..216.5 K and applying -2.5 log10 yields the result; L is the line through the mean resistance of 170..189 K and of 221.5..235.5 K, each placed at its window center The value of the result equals 0.28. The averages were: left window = 17.9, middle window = 13.3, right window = 16.5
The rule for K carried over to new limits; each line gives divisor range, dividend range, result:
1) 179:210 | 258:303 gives 1.05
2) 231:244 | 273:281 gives 0.97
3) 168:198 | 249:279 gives 0.93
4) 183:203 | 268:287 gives 1.02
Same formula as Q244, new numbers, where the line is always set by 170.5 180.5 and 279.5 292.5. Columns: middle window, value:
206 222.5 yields 4.1 K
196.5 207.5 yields 2.9 K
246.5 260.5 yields 0.7 K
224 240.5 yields -0.1 K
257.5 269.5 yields 0.1 K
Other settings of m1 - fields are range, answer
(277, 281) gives 16.6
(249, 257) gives 15.6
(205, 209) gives 12.7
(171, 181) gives 17.6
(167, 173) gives 17.3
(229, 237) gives 17.2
